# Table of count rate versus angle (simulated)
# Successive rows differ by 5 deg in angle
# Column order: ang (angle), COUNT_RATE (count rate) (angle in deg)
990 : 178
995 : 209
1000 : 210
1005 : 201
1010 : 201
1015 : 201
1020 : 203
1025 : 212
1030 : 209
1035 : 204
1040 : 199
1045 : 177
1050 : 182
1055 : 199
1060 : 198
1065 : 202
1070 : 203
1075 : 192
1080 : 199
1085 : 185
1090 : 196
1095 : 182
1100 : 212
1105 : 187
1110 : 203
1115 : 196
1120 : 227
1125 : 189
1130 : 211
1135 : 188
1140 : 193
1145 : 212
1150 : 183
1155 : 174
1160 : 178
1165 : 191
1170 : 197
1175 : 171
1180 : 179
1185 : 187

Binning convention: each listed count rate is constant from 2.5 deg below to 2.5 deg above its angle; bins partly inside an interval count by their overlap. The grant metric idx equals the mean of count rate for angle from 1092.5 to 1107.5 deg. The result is 194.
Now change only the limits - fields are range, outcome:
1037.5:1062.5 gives 191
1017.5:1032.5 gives 208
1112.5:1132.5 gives 206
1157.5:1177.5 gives 184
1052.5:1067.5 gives 200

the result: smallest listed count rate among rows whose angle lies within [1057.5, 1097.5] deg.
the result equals 182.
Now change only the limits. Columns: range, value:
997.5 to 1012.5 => 201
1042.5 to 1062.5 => 177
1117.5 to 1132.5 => 189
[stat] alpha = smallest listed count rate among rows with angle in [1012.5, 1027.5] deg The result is 201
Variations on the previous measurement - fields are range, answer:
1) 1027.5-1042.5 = 199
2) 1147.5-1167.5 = 174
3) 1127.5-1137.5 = 188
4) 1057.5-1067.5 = 198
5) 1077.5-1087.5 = 185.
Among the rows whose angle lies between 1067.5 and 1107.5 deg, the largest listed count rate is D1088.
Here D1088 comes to 212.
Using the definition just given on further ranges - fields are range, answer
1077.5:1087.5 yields 199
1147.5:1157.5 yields 183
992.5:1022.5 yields 210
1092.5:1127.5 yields 227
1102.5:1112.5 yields 203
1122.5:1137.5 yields 211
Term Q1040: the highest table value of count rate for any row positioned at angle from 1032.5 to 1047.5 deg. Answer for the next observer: 204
